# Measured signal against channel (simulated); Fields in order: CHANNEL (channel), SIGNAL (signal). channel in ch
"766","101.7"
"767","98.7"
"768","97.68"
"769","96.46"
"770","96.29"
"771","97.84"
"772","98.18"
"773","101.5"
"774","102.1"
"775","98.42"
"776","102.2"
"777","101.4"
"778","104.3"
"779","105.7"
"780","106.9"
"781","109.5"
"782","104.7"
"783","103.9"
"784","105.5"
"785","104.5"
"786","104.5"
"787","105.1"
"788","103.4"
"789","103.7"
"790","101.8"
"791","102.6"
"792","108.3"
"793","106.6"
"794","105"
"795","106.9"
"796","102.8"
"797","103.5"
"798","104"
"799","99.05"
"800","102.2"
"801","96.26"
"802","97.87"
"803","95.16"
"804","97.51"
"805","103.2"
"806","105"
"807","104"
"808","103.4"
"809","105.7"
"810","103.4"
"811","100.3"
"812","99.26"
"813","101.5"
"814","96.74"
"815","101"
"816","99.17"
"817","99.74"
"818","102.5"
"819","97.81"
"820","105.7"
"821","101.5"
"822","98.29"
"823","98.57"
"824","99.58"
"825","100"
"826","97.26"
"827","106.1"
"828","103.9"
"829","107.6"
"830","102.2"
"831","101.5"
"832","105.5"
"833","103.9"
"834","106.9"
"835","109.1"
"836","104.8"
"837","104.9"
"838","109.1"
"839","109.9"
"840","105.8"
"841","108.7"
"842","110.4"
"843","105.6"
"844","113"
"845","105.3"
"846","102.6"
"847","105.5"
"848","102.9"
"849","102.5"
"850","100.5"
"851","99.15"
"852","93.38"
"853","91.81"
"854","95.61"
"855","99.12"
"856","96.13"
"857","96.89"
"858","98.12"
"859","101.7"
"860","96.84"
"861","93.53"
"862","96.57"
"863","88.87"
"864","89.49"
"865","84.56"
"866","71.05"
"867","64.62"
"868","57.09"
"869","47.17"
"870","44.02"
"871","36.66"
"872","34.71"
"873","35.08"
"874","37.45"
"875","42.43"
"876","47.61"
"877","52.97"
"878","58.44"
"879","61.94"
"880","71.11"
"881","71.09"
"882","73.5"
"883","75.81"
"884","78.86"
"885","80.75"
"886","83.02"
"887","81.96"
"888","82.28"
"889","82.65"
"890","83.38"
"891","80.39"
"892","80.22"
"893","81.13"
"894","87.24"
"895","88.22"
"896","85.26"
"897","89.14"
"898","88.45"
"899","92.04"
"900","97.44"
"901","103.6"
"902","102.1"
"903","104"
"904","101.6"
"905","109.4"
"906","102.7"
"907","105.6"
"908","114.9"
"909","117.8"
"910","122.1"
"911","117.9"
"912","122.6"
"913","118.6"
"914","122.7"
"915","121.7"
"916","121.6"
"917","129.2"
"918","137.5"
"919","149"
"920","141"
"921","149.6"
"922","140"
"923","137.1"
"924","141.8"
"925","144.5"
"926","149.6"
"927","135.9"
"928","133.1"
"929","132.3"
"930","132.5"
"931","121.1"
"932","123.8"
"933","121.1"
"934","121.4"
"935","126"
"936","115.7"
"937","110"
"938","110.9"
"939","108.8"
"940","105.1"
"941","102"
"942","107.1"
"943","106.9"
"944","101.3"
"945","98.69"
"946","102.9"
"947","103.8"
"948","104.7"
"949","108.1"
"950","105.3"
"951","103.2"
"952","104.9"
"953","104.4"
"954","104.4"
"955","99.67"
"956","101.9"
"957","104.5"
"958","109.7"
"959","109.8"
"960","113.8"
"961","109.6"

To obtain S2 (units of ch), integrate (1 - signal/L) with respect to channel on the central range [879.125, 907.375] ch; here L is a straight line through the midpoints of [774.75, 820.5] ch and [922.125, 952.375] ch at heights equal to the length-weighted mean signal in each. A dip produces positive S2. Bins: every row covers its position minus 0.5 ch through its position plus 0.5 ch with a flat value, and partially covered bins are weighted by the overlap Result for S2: 6.4 ch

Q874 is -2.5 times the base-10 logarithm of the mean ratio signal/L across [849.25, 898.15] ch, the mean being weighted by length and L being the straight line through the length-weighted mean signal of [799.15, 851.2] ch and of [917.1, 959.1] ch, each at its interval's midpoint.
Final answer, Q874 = 0.39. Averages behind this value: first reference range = 103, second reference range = 119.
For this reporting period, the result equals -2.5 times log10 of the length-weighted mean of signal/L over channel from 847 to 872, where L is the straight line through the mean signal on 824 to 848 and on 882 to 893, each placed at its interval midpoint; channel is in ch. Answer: 0.12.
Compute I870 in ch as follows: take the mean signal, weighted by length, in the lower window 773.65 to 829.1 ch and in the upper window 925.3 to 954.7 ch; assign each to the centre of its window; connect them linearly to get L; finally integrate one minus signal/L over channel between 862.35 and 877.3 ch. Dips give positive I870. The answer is 7.2 ch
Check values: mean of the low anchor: 102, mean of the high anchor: 114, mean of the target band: 56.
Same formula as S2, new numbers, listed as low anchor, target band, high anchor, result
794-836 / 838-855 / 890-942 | 0.4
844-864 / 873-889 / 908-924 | 6.6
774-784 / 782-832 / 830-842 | 1.4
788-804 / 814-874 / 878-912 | 2.1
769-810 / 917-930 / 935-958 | -4.3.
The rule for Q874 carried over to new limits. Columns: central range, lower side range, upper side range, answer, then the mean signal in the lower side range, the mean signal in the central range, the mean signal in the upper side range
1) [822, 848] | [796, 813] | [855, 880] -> -0.225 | 101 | 105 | 68.8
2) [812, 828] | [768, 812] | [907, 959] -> 0.058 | 102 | 100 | 119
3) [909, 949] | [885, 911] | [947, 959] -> -0.219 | 94.8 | 123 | 105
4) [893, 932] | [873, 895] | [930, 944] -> -0.243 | 70.7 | 118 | 114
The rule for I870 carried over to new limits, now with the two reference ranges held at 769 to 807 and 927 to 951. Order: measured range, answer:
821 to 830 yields 0.3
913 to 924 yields -2.2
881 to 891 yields 2.7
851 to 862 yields 1.1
